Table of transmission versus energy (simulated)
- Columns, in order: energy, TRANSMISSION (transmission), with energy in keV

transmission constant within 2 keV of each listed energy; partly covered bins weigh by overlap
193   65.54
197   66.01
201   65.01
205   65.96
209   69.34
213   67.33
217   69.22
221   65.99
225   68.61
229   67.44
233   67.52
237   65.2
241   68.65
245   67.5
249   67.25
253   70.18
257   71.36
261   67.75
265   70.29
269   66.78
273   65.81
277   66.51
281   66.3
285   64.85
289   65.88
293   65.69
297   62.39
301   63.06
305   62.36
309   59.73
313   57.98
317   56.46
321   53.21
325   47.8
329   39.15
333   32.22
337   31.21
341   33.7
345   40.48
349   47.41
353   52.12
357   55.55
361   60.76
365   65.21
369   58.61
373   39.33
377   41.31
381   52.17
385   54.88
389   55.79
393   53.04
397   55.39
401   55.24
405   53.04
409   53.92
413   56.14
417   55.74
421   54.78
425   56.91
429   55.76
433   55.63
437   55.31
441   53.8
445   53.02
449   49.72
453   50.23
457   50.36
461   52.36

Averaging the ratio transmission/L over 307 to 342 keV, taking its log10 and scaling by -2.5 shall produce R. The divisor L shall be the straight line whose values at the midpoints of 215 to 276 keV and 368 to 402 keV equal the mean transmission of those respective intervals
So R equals 0.27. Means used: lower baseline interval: 67.9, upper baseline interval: 51.4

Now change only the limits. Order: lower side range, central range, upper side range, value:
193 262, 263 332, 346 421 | 0.02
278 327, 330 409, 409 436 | 0.17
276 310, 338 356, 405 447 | 0.36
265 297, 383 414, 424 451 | 0.05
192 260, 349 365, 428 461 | 0.05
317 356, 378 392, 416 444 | -0.08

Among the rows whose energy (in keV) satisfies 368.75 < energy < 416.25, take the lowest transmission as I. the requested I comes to 39.33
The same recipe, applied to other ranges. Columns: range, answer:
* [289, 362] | 31.21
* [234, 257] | 65.2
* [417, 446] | 53.02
